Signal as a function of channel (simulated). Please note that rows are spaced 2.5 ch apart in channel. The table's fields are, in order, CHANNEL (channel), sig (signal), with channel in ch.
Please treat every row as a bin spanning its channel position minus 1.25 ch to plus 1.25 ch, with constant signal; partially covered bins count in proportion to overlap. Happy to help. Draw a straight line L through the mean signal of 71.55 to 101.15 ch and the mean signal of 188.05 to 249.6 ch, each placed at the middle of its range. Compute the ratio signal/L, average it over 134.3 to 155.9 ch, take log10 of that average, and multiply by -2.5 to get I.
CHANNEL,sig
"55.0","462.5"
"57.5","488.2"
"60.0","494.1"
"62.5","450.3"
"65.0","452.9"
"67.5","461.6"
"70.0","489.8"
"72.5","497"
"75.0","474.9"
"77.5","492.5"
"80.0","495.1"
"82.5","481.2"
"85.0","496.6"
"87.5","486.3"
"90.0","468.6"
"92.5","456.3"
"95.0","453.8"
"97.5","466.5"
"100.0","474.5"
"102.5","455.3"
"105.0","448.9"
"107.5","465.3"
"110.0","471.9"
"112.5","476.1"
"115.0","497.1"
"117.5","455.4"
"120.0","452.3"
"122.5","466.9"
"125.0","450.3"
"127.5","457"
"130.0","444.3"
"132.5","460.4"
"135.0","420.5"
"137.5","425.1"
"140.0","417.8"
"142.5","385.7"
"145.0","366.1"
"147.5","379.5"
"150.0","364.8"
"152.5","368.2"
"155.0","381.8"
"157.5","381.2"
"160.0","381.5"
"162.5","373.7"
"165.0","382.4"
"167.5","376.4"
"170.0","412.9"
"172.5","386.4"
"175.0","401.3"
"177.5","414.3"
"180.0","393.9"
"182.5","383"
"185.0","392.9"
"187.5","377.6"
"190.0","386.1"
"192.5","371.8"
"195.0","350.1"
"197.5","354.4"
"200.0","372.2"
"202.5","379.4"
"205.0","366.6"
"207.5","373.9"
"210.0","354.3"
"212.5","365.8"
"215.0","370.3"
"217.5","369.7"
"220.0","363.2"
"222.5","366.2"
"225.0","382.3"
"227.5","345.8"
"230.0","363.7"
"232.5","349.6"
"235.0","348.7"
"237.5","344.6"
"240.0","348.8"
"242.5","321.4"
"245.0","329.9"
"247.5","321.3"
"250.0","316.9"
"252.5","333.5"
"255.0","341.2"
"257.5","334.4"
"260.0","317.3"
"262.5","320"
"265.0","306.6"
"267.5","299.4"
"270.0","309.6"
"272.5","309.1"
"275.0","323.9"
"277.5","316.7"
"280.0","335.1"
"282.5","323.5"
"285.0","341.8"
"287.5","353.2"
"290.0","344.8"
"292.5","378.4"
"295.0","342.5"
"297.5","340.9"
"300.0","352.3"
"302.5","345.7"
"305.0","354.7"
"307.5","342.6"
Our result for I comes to 0.10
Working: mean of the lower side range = 478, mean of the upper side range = 358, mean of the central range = 389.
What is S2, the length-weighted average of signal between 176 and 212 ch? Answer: 376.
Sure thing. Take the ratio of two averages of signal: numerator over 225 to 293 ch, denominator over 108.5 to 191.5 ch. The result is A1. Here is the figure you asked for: 0.8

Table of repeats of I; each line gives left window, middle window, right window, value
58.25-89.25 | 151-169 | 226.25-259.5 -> 0.08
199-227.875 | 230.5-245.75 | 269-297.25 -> 0.04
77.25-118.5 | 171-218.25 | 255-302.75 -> 0.06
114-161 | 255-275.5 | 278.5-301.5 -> 0.13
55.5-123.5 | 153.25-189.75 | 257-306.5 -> 0.07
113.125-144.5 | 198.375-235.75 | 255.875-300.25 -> 0.03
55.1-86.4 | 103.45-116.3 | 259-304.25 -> -0.04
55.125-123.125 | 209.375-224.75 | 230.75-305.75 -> 0.02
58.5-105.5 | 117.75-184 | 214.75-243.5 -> 0.04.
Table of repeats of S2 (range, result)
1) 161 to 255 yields 366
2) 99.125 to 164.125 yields 427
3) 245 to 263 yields 327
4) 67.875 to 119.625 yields 475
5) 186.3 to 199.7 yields 368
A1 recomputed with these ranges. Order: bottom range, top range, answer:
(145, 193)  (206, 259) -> 0.91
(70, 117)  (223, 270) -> 0.70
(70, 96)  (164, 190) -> 0.81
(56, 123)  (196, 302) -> 0.73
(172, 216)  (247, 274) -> 0.85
